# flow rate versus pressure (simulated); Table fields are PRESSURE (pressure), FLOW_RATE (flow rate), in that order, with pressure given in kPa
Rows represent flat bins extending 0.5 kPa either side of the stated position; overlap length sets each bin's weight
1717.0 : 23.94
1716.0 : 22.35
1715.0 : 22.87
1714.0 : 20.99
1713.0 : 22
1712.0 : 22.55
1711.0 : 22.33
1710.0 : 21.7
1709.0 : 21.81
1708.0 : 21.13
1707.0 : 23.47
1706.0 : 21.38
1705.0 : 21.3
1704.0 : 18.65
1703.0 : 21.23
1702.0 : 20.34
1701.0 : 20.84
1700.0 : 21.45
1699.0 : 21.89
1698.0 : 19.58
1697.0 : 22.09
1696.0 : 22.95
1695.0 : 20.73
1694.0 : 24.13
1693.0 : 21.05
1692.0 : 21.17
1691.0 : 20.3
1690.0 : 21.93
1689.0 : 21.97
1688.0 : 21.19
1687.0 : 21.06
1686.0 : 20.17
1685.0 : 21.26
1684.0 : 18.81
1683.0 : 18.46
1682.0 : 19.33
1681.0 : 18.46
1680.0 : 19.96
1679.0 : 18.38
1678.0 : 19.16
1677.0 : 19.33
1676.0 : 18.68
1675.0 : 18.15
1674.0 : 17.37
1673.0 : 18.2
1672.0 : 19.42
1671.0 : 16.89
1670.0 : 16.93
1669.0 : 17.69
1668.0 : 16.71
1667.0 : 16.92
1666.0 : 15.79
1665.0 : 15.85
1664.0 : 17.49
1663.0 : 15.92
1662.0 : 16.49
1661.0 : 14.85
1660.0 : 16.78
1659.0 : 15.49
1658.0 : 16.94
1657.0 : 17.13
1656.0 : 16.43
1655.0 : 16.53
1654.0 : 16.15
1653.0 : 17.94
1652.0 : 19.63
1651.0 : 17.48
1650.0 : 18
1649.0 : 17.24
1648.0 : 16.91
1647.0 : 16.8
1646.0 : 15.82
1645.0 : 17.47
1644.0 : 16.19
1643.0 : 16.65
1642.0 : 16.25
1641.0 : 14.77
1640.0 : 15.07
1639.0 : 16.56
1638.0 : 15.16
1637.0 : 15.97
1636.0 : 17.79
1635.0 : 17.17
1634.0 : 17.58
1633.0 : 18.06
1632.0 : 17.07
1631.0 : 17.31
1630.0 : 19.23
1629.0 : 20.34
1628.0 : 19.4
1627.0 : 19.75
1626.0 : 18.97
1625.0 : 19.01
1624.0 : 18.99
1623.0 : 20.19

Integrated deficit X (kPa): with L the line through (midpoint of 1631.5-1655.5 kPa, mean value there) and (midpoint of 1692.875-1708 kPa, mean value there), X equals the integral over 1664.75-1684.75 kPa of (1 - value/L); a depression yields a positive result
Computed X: 1.3 kPa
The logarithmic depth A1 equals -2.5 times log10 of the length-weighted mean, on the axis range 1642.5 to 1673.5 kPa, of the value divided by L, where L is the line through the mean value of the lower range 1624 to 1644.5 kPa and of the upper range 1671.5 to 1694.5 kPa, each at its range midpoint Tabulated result 0.10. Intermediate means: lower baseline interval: 17.5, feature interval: 16.9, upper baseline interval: 19.9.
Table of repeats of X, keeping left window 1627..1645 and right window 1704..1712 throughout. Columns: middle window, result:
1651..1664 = 1.2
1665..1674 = 1.0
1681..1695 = -0.2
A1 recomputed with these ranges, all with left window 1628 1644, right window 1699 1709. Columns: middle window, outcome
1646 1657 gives 0.05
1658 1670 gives 0.14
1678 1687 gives 0.02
